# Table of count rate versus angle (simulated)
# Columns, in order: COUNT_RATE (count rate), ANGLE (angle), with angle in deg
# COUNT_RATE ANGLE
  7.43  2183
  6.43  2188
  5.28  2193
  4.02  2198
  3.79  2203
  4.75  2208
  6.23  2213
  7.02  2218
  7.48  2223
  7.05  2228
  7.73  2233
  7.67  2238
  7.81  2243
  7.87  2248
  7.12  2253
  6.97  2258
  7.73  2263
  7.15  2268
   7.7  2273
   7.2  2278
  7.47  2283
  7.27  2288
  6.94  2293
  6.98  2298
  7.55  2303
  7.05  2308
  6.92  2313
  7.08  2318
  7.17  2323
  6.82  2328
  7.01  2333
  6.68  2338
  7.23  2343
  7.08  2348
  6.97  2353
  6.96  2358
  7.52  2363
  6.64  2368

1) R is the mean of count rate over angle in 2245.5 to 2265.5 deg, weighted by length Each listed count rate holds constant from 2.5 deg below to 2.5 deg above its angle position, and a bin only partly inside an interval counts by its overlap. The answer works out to 7.42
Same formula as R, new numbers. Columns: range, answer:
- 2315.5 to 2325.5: 7.12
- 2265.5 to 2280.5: 7.35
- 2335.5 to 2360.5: 6.98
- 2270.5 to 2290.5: 7.41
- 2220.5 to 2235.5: 7.42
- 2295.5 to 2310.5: 7.19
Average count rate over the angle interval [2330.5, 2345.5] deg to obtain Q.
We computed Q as 6.97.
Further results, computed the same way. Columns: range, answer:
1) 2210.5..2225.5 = 6.91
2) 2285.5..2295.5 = 7.1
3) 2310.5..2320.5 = 7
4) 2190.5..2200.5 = 4.65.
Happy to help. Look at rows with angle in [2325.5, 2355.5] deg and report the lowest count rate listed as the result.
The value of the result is 6.68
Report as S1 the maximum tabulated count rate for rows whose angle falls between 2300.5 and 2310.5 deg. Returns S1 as 7.55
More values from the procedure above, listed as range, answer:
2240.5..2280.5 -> 7.87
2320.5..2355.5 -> 7.23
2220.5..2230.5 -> 7.48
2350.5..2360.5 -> 6.97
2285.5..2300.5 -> 7.27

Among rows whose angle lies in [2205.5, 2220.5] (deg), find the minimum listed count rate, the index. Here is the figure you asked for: 4.75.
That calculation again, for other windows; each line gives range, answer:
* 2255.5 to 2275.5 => 6.97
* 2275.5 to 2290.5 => 7.2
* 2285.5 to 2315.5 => 6.92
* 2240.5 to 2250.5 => 7.81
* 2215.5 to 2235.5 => 7.02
